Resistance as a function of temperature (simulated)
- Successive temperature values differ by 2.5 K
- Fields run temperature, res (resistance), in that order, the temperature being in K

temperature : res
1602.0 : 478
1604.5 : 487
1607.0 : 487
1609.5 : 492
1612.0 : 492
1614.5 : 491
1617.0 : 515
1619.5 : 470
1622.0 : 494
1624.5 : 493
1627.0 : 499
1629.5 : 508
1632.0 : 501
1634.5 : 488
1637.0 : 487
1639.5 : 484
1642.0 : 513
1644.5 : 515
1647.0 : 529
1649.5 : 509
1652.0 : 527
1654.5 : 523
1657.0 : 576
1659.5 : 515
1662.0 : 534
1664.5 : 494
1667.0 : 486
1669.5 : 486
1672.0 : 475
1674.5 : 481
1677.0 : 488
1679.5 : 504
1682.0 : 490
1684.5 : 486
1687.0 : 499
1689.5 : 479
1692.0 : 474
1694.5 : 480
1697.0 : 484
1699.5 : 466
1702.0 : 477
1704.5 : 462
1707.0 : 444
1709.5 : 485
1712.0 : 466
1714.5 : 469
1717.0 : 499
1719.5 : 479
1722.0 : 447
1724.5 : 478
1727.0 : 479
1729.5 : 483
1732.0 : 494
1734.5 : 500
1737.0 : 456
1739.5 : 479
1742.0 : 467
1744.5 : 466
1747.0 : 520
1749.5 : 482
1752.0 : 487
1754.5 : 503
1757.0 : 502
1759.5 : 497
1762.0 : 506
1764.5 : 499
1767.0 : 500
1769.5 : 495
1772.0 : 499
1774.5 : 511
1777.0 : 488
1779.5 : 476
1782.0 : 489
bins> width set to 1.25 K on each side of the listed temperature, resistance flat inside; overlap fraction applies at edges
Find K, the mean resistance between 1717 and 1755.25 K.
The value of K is 482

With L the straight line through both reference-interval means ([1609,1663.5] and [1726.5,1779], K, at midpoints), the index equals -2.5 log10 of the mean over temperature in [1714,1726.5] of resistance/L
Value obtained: 0.05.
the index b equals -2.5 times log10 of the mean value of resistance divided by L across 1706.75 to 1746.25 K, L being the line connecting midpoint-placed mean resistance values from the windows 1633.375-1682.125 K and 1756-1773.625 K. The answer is 0.06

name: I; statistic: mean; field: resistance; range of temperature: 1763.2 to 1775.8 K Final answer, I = 501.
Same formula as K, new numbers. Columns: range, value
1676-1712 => 479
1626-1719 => 494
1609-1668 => 506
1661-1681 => 493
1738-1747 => 477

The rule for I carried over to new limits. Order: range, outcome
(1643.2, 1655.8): 521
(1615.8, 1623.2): 493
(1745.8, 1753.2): 496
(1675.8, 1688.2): 493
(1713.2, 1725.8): 474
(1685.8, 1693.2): 484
